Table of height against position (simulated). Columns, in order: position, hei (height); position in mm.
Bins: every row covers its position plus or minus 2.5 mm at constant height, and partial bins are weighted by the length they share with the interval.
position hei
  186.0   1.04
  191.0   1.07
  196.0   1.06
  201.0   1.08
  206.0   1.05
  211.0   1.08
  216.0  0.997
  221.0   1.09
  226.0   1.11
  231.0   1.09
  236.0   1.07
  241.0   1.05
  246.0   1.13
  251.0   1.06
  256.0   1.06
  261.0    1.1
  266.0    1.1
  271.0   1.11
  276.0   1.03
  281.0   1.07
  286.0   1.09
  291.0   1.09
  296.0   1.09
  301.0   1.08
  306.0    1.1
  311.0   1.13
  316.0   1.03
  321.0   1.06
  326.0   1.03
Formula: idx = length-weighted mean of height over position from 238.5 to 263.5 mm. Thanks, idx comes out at 1.08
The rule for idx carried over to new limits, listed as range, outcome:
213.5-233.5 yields 1.07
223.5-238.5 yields 1.09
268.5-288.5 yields 1.07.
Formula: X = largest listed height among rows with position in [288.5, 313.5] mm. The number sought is 1.13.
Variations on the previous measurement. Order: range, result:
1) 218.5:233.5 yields 1.11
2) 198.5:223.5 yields 1.09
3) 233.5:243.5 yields 1.07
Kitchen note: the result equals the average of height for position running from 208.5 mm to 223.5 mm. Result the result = 1.06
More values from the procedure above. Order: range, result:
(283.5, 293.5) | 1.09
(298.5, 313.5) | 1.1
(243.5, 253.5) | 1.09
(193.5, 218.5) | 1.05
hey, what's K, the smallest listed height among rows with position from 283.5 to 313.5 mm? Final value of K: 1.08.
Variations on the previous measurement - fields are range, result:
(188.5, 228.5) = 0.997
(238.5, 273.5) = 1.05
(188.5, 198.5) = 1.06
